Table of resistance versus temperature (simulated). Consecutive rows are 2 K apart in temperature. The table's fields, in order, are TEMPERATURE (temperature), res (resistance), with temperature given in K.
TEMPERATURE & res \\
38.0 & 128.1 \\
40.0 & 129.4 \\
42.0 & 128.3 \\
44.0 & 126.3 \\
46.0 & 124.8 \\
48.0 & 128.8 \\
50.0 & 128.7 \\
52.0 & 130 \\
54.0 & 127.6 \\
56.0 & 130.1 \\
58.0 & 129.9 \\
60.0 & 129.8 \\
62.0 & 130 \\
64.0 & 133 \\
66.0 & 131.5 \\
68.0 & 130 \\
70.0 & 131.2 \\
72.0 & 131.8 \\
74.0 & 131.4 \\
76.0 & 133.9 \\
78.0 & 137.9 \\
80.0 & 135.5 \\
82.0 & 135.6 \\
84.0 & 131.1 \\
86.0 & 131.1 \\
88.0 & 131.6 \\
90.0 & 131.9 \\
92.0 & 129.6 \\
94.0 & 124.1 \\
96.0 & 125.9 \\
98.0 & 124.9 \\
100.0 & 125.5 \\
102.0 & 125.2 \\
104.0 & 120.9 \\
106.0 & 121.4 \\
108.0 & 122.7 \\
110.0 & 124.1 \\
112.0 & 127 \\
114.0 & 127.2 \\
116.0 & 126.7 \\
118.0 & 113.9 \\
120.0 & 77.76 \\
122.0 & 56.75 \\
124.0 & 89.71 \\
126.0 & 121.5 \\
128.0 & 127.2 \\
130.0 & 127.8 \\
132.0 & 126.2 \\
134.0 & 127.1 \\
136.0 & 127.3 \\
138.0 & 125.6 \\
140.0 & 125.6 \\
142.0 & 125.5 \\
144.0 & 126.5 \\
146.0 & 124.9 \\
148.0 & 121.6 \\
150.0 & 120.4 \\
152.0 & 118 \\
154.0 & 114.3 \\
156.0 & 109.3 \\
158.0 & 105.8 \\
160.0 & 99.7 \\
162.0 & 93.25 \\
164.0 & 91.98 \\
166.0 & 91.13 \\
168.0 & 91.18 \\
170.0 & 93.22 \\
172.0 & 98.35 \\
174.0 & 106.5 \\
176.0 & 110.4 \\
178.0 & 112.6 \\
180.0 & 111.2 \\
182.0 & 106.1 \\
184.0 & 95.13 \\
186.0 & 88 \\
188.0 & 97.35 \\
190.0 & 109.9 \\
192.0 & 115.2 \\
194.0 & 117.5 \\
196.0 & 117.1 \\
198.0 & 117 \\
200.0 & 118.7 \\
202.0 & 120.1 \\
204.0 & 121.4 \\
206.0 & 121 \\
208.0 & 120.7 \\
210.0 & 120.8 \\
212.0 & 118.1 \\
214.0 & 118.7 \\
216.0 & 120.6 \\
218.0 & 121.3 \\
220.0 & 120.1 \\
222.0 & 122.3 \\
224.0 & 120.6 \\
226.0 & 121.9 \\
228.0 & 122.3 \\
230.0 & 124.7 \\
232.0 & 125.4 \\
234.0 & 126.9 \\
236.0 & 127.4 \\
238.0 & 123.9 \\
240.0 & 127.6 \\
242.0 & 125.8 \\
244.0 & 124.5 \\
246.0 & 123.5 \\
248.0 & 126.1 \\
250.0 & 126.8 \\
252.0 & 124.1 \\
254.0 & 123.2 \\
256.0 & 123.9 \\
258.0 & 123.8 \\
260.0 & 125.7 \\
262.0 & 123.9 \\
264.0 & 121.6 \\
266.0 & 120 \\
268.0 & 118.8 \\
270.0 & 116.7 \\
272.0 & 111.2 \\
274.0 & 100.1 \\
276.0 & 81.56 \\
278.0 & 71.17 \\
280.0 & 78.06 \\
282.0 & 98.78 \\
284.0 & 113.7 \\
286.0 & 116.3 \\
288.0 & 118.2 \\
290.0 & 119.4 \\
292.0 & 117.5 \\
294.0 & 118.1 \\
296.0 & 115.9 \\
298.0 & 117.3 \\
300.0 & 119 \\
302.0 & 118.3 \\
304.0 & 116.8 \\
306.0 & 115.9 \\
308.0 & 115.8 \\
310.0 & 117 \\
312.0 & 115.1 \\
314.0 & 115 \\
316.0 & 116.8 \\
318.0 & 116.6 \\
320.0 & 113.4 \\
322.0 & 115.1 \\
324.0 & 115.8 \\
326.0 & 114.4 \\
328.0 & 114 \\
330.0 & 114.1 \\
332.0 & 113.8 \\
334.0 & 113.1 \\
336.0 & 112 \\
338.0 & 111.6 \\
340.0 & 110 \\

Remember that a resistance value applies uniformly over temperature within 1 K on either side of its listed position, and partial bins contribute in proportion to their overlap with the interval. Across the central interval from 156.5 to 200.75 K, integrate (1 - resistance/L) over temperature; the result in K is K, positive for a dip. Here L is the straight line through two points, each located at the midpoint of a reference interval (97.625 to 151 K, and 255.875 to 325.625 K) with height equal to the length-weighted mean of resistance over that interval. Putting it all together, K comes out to 4.9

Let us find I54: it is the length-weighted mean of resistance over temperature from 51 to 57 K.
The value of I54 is 129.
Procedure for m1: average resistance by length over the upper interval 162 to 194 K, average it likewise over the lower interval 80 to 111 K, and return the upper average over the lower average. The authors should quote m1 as 0.80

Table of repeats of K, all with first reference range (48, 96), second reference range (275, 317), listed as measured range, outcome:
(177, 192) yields 2.10 K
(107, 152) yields 2.79 K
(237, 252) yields -1.35 K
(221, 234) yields -0.73 K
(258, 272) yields -0.92 K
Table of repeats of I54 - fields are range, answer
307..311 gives 116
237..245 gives 125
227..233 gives 124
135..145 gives 126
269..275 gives 109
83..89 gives 131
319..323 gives 114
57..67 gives 131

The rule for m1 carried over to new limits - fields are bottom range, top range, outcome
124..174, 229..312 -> 1.03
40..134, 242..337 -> 0.92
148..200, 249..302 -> 1.07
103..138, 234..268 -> 1.07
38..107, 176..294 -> 0.90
